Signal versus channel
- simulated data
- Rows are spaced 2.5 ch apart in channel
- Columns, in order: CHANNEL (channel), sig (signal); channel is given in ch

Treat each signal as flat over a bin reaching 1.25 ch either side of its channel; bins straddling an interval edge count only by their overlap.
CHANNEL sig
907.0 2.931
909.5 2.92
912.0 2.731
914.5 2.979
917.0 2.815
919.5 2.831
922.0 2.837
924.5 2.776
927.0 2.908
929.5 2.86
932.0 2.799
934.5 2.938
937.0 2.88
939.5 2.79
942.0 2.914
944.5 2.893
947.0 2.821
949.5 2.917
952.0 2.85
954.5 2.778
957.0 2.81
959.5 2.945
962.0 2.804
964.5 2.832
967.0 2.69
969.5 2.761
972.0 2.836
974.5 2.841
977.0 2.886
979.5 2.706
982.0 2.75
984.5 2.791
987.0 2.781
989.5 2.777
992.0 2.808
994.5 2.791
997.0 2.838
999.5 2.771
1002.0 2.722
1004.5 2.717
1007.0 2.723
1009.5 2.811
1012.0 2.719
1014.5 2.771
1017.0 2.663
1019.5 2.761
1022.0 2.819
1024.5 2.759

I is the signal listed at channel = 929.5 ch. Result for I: 2.86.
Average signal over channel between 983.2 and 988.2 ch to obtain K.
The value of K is 2.79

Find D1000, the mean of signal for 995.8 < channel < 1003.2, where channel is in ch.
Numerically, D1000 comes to 2.78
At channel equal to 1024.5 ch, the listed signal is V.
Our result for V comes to 2.759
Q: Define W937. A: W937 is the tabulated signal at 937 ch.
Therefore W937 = 2.88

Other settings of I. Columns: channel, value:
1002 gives 2.722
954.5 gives 2.778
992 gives 2.808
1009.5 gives 2.811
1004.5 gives 2.717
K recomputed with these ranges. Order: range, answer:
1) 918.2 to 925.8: 2.82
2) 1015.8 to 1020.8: 2.71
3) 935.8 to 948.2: 2.86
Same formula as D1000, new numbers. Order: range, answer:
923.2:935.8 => 2.86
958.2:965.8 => 2.86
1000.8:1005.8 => 2.72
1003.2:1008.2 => 2.72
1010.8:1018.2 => 2.72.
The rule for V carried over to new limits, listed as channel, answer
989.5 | 2.777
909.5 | 2.92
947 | 2.821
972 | 2.836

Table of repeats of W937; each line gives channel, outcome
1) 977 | 2.886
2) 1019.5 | 2.761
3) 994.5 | 2.791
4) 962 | 2.804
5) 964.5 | 2.832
